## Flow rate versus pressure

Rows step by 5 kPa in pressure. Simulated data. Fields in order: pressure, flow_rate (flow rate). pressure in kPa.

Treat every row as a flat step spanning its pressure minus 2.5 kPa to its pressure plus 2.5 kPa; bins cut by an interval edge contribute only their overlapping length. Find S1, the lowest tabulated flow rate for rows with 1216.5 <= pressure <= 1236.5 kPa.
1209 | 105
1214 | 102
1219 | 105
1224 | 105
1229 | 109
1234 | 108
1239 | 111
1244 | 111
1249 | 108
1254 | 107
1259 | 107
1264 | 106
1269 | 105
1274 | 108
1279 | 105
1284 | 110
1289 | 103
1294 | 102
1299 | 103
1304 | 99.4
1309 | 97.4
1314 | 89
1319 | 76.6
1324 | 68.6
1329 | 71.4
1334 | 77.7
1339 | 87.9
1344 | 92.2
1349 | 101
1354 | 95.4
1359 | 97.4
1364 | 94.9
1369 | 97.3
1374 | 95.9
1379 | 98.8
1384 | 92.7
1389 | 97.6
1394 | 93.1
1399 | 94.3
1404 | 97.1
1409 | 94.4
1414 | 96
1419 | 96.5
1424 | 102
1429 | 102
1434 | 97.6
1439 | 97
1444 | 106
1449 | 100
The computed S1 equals 105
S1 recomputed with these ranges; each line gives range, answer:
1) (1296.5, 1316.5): 89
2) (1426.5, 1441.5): 97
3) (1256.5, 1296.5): 102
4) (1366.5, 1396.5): 92.7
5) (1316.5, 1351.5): 68.6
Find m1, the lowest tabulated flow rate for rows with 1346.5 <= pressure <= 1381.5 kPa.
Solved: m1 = 94.9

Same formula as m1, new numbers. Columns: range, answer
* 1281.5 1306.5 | 99.4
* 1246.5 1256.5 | 107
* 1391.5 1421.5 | 93.1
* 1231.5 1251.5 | 108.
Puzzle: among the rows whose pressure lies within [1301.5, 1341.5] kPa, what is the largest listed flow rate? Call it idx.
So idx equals 99.4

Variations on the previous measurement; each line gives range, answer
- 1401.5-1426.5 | 102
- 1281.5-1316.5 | 110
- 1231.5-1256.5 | 111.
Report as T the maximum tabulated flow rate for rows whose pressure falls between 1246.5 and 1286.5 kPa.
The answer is 110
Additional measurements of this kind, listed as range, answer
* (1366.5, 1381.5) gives 98.8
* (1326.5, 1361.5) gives 101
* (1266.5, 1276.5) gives 108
